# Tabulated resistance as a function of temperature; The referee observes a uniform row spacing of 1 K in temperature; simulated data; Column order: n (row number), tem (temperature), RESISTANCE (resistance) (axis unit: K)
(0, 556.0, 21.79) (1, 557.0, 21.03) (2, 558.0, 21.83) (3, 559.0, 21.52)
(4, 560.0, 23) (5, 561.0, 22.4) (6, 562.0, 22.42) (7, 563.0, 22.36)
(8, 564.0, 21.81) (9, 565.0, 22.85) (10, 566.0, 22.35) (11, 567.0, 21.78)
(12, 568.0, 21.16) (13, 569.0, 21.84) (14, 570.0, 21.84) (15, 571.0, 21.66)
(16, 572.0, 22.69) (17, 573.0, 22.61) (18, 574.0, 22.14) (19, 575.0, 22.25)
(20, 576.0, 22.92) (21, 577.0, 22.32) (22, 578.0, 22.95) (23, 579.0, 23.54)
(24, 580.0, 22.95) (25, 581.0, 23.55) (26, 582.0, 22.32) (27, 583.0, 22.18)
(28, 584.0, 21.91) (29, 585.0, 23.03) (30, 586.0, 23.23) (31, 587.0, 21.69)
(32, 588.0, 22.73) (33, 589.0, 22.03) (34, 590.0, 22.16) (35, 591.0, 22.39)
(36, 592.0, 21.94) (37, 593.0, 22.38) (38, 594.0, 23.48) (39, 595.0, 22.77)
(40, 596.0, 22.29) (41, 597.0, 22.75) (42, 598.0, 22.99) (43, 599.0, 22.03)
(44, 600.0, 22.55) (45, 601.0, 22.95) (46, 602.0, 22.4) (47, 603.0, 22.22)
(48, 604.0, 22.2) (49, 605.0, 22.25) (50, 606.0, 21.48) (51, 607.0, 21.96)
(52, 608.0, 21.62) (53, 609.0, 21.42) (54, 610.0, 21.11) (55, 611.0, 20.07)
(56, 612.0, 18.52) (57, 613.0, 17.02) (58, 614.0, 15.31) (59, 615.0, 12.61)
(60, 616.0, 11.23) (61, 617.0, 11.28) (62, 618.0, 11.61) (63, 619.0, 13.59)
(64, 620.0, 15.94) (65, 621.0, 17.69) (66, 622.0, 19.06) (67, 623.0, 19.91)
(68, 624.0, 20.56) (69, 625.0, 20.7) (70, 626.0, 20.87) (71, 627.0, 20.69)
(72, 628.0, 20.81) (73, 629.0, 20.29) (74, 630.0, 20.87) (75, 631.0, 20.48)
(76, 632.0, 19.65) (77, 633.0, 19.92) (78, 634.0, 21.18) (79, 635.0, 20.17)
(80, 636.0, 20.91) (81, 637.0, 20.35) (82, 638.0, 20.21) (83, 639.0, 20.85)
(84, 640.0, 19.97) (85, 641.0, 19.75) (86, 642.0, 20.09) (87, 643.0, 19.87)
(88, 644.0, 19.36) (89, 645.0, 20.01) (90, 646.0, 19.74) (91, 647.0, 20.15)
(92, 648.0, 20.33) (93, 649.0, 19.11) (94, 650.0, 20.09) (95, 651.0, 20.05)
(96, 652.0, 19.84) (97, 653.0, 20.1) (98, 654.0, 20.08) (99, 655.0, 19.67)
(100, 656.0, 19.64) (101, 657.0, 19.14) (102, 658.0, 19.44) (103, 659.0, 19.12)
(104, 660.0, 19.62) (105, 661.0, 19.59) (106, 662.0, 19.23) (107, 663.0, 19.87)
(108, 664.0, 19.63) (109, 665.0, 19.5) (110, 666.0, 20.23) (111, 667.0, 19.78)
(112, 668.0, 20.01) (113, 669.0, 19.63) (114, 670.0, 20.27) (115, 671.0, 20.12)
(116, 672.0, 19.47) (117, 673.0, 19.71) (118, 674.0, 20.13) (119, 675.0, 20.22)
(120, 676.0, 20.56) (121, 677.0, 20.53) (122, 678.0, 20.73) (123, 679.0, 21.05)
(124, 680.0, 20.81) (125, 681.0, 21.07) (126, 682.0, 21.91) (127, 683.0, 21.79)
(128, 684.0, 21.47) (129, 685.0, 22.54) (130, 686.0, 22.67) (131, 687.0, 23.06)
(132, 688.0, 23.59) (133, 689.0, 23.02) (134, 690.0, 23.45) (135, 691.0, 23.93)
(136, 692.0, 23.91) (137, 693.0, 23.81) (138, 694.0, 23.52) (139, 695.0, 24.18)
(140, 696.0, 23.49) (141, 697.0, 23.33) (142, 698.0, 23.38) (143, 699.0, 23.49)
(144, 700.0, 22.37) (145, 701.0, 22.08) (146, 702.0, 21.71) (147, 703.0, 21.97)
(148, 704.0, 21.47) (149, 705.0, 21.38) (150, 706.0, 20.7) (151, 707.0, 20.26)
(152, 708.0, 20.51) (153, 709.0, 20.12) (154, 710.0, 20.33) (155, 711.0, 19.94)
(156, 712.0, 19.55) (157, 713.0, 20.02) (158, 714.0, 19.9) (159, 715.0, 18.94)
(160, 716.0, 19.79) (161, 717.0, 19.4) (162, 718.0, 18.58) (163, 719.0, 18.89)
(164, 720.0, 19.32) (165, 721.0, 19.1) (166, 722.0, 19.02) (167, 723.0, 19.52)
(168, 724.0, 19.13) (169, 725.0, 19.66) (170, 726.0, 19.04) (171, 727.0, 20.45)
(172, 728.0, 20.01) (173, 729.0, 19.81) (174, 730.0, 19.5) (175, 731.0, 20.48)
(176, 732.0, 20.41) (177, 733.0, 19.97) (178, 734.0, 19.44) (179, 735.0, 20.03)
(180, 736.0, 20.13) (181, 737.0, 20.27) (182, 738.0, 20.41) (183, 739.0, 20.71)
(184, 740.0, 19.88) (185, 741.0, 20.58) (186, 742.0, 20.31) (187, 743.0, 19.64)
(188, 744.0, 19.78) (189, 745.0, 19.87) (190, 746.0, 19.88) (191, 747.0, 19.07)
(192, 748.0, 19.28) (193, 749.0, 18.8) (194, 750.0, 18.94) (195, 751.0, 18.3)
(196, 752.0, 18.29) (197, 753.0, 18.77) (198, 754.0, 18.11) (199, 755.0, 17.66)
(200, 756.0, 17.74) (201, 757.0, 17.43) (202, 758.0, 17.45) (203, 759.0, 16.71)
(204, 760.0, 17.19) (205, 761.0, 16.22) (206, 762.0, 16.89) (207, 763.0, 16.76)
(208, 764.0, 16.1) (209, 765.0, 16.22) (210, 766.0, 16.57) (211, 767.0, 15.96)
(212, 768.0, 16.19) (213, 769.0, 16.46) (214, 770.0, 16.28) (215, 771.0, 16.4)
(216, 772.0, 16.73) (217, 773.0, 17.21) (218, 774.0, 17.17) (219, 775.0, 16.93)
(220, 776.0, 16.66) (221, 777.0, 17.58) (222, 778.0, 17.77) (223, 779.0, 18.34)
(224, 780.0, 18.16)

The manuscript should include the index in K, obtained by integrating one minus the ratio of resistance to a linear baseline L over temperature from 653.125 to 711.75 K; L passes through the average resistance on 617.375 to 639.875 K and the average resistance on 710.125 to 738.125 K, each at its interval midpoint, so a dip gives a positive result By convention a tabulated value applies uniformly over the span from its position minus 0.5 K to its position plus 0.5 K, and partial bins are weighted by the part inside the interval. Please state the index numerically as -4.9 K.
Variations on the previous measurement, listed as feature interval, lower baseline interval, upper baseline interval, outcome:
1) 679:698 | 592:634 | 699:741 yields -2.6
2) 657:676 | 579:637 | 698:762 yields 0.3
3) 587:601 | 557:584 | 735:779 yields -0.5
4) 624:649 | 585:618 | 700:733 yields 0.2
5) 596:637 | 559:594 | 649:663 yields 2.8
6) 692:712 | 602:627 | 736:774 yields -4.1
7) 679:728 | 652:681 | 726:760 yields -4.1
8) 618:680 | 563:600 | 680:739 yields 5.5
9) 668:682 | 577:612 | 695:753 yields 0.4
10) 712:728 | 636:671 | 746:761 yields -0.6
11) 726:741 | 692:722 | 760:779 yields -0.7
